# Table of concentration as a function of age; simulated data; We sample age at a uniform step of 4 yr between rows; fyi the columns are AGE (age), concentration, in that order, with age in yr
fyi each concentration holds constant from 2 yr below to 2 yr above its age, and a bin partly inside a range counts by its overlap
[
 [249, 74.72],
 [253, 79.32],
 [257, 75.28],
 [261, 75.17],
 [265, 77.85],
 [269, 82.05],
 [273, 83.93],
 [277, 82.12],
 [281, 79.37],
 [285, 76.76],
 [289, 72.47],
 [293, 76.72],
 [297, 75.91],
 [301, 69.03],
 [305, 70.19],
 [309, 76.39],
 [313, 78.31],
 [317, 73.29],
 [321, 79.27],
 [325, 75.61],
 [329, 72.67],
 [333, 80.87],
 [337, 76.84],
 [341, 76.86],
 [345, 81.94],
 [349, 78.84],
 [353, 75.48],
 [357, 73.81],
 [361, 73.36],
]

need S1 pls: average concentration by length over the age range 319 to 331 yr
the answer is 75.9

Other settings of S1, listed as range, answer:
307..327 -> 76.6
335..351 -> 78.6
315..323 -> 76.3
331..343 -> 78.2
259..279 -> 80.2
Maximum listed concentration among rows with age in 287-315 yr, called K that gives 78.31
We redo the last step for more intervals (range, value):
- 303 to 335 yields 80.87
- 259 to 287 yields 83.93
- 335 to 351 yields 81.94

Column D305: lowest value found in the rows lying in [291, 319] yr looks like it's 69.03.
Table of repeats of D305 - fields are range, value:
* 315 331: 72.67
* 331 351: 76.84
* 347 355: 75.48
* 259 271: 75.17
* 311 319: 73.29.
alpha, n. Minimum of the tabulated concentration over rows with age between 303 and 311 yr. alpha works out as 70.19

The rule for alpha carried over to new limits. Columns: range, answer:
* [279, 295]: 72.47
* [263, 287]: 76.76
